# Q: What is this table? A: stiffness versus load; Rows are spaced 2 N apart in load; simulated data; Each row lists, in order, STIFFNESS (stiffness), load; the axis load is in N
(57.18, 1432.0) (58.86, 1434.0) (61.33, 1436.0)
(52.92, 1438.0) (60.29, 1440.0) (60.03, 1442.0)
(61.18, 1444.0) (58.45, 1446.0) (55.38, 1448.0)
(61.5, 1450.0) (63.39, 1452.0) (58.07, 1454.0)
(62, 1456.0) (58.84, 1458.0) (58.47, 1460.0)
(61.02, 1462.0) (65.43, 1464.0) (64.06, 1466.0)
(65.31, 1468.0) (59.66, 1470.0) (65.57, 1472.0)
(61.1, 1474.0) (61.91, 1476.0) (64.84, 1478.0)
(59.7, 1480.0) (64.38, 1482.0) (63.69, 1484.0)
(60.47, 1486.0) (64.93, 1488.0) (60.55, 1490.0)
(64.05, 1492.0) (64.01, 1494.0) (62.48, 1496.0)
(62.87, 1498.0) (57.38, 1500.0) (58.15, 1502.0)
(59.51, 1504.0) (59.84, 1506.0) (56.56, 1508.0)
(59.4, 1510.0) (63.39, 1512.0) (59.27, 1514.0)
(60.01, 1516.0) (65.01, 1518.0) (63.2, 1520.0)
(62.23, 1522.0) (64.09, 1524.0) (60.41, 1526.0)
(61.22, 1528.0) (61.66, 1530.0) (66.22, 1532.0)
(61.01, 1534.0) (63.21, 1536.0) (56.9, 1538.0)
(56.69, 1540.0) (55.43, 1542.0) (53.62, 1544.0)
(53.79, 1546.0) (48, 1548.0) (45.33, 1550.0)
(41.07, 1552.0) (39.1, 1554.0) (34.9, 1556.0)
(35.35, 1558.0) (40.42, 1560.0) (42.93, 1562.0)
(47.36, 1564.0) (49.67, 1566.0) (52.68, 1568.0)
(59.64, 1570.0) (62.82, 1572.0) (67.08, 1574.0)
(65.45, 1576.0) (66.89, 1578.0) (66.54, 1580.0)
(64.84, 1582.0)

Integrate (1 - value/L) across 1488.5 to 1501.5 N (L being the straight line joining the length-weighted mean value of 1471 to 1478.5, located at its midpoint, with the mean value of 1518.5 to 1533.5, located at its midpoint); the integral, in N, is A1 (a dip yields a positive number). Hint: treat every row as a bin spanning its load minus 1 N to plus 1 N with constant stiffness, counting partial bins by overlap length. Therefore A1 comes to 0.25 N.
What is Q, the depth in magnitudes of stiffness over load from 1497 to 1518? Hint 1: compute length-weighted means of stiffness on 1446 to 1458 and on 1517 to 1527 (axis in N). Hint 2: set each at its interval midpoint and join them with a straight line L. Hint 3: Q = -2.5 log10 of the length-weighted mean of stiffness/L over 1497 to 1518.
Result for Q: 0.04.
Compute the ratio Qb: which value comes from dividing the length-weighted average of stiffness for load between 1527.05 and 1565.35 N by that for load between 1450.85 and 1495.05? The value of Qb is 0.8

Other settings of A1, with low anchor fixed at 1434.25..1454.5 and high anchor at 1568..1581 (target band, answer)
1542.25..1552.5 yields 2.2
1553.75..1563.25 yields 3.7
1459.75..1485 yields -1.1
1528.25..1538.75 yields 0.1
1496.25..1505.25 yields 0.2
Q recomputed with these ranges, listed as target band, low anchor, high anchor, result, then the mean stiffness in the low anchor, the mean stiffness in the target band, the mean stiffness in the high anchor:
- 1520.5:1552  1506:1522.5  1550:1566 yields -0.13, 61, 57.5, 41.1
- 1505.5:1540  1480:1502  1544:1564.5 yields -0.17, 62.2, 61.3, 43.2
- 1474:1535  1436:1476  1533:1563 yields -0.14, 60.7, 61.7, 48.5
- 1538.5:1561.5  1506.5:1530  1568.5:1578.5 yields 0.34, 61.3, 46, 63.7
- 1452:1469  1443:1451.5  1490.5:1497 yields -0.02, 59.4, 61.8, 63.3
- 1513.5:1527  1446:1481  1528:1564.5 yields -0.15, 61.5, 62.1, 50.5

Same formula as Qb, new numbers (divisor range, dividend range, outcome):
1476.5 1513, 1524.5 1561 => 0.85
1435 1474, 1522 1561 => 0.87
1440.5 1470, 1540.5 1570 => 0.76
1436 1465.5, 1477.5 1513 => 1.03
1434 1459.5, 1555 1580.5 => 0.89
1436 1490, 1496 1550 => 0.97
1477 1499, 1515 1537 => 0.99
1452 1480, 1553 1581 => 0.84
